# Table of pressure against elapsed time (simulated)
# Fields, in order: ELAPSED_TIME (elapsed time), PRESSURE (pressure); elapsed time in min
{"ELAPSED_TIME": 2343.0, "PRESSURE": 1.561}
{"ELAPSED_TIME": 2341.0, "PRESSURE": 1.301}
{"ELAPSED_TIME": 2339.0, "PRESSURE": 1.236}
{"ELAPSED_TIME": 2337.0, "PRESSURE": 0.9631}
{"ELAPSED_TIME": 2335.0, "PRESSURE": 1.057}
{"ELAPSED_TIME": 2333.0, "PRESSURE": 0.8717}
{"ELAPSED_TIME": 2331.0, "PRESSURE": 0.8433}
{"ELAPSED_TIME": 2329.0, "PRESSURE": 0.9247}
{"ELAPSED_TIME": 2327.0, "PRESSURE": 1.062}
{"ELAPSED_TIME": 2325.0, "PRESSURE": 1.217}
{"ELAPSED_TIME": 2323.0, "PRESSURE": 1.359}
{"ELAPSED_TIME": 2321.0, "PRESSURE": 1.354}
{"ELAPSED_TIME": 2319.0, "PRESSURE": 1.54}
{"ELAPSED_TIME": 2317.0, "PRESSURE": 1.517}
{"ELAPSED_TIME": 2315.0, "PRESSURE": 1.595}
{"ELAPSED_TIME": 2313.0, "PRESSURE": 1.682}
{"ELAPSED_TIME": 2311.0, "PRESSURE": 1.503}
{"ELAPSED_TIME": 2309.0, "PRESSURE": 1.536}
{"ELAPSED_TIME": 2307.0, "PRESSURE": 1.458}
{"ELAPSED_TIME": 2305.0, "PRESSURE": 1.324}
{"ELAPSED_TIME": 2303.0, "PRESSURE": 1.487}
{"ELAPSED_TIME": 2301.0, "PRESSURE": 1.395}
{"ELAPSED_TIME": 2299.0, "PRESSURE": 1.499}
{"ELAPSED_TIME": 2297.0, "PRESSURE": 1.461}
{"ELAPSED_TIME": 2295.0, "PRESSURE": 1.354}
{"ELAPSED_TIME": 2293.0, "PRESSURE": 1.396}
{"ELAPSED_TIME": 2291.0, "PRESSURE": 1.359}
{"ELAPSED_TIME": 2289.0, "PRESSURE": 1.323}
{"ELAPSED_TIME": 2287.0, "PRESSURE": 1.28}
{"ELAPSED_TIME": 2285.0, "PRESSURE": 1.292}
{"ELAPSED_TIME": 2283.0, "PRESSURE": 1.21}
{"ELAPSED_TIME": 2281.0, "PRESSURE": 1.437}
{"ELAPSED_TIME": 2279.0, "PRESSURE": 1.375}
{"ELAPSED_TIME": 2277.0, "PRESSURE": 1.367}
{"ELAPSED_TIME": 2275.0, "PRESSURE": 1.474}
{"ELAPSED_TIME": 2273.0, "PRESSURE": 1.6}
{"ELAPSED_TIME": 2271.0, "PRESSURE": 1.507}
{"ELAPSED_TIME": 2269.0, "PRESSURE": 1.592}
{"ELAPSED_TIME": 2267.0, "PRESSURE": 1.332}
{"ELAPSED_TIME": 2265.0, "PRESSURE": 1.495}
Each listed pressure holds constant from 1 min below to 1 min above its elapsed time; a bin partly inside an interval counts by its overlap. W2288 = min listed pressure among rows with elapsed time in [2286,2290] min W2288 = 1.28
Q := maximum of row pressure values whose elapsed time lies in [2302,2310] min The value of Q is 1.536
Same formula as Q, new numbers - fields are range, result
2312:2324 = 1.682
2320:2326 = 1.359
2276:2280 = 1.375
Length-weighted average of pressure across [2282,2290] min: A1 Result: 1.28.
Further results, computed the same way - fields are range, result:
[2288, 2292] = 1.34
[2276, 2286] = 1.34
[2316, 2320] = 1.53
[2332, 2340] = 1.03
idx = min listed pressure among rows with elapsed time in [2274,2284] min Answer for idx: 1.21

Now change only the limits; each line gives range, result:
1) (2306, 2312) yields 1.458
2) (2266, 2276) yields 1.332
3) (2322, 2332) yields 0.8433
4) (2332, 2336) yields 0.8717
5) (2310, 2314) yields 1.503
